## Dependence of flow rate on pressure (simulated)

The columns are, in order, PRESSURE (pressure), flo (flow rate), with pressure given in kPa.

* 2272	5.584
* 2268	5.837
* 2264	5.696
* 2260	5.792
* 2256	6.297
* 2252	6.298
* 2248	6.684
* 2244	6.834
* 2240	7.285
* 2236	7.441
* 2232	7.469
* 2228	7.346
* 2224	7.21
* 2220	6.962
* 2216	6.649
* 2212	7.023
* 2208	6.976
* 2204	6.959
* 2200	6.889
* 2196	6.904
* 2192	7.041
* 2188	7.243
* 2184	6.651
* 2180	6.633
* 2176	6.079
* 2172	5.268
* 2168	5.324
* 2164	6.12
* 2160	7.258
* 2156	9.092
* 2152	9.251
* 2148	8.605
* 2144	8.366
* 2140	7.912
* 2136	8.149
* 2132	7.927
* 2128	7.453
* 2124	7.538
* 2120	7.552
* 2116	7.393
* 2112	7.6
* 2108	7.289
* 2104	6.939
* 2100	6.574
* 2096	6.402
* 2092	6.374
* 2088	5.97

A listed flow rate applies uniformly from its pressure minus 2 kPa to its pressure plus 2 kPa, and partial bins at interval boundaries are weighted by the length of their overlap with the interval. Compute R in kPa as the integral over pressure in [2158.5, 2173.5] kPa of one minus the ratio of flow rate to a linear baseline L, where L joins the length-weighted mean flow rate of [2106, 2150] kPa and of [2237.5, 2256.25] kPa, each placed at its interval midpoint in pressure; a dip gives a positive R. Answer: 3.0 kPa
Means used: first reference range 7.8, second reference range 6.74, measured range 5.97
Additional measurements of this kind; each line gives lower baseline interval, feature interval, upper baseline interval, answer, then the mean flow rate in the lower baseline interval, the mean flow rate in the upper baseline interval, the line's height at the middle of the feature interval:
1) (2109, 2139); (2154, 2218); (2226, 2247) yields 5.8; 7.65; 7.25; 7.43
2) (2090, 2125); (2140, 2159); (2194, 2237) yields -4.3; 7.06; 7.07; 7.06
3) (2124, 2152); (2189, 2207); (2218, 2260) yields 1.1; 8.12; 6.93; 7.41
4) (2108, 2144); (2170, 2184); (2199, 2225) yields 2.2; 7.71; 6.95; 7.25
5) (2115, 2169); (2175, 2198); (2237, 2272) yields 1.3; 7.76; 6.33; 7.19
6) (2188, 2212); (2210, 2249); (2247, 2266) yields -3.4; 6.98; 6.13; 6.54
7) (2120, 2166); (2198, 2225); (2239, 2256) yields 0.7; 7.95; 6.69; 7.12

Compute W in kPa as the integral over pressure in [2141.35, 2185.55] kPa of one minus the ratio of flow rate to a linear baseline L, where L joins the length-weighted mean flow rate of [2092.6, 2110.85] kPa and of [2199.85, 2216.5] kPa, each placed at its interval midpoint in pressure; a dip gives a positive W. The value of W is -1.9 kPa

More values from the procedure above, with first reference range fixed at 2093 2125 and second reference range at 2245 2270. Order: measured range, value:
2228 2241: -2.31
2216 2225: -0.84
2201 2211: -0.76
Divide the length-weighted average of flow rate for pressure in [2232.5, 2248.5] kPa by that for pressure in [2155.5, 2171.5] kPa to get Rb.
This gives 1.1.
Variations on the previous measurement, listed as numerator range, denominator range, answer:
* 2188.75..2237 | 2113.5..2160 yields 0.88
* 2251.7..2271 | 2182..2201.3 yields 0.85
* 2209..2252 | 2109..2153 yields 0.89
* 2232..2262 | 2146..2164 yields 0.81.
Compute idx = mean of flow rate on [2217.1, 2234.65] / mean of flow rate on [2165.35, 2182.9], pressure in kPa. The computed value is 1.23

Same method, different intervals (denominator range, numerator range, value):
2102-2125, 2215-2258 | 0.94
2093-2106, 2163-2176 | 0.85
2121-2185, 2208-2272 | 0.91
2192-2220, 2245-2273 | 0.88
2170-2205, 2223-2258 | 1.05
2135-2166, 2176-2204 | 0.85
